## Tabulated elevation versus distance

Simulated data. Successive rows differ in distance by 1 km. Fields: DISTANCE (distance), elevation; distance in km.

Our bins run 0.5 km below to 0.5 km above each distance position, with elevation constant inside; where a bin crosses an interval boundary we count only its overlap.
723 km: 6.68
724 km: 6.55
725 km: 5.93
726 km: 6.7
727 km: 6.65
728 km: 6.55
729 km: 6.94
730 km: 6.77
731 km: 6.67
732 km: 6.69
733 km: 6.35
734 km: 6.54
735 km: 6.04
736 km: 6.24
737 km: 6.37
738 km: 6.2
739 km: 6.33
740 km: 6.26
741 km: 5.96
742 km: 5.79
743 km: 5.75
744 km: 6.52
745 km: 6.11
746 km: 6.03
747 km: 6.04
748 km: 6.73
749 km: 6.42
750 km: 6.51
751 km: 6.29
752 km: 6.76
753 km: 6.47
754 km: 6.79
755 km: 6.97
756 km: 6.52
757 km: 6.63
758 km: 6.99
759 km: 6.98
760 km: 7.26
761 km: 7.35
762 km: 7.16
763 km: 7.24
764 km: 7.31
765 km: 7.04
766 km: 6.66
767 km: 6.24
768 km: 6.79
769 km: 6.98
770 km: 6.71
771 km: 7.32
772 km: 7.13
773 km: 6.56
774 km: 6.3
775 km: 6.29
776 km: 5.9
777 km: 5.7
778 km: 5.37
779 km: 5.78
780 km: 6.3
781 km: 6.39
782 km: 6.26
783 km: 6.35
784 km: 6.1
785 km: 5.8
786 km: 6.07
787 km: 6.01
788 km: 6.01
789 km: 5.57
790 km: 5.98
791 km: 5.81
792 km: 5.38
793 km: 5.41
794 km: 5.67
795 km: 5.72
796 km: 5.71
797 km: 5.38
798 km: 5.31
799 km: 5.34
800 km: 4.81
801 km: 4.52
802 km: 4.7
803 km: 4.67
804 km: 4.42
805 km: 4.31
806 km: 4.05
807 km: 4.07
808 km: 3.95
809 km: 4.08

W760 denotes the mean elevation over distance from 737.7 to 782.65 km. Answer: 6.51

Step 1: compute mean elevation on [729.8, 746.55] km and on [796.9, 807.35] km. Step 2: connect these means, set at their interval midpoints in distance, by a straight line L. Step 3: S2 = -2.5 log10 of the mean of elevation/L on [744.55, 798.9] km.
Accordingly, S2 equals -0.17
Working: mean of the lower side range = 6.26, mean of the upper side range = 4.67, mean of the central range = 6.34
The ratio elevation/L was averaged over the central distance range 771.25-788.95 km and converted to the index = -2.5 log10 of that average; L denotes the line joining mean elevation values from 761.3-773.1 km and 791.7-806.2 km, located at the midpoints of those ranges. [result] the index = 0.00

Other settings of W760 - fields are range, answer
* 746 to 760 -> 6.62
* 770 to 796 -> 6.05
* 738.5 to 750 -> 6.19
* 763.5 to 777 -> 6.67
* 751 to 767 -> 6.9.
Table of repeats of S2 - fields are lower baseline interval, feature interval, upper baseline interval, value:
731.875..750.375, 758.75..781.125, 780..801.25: -0.12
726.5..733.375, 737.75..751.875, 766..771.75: 0.08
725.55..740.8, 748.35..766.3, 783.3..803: -0.13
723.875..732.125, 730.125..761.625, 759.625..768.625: 0.05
